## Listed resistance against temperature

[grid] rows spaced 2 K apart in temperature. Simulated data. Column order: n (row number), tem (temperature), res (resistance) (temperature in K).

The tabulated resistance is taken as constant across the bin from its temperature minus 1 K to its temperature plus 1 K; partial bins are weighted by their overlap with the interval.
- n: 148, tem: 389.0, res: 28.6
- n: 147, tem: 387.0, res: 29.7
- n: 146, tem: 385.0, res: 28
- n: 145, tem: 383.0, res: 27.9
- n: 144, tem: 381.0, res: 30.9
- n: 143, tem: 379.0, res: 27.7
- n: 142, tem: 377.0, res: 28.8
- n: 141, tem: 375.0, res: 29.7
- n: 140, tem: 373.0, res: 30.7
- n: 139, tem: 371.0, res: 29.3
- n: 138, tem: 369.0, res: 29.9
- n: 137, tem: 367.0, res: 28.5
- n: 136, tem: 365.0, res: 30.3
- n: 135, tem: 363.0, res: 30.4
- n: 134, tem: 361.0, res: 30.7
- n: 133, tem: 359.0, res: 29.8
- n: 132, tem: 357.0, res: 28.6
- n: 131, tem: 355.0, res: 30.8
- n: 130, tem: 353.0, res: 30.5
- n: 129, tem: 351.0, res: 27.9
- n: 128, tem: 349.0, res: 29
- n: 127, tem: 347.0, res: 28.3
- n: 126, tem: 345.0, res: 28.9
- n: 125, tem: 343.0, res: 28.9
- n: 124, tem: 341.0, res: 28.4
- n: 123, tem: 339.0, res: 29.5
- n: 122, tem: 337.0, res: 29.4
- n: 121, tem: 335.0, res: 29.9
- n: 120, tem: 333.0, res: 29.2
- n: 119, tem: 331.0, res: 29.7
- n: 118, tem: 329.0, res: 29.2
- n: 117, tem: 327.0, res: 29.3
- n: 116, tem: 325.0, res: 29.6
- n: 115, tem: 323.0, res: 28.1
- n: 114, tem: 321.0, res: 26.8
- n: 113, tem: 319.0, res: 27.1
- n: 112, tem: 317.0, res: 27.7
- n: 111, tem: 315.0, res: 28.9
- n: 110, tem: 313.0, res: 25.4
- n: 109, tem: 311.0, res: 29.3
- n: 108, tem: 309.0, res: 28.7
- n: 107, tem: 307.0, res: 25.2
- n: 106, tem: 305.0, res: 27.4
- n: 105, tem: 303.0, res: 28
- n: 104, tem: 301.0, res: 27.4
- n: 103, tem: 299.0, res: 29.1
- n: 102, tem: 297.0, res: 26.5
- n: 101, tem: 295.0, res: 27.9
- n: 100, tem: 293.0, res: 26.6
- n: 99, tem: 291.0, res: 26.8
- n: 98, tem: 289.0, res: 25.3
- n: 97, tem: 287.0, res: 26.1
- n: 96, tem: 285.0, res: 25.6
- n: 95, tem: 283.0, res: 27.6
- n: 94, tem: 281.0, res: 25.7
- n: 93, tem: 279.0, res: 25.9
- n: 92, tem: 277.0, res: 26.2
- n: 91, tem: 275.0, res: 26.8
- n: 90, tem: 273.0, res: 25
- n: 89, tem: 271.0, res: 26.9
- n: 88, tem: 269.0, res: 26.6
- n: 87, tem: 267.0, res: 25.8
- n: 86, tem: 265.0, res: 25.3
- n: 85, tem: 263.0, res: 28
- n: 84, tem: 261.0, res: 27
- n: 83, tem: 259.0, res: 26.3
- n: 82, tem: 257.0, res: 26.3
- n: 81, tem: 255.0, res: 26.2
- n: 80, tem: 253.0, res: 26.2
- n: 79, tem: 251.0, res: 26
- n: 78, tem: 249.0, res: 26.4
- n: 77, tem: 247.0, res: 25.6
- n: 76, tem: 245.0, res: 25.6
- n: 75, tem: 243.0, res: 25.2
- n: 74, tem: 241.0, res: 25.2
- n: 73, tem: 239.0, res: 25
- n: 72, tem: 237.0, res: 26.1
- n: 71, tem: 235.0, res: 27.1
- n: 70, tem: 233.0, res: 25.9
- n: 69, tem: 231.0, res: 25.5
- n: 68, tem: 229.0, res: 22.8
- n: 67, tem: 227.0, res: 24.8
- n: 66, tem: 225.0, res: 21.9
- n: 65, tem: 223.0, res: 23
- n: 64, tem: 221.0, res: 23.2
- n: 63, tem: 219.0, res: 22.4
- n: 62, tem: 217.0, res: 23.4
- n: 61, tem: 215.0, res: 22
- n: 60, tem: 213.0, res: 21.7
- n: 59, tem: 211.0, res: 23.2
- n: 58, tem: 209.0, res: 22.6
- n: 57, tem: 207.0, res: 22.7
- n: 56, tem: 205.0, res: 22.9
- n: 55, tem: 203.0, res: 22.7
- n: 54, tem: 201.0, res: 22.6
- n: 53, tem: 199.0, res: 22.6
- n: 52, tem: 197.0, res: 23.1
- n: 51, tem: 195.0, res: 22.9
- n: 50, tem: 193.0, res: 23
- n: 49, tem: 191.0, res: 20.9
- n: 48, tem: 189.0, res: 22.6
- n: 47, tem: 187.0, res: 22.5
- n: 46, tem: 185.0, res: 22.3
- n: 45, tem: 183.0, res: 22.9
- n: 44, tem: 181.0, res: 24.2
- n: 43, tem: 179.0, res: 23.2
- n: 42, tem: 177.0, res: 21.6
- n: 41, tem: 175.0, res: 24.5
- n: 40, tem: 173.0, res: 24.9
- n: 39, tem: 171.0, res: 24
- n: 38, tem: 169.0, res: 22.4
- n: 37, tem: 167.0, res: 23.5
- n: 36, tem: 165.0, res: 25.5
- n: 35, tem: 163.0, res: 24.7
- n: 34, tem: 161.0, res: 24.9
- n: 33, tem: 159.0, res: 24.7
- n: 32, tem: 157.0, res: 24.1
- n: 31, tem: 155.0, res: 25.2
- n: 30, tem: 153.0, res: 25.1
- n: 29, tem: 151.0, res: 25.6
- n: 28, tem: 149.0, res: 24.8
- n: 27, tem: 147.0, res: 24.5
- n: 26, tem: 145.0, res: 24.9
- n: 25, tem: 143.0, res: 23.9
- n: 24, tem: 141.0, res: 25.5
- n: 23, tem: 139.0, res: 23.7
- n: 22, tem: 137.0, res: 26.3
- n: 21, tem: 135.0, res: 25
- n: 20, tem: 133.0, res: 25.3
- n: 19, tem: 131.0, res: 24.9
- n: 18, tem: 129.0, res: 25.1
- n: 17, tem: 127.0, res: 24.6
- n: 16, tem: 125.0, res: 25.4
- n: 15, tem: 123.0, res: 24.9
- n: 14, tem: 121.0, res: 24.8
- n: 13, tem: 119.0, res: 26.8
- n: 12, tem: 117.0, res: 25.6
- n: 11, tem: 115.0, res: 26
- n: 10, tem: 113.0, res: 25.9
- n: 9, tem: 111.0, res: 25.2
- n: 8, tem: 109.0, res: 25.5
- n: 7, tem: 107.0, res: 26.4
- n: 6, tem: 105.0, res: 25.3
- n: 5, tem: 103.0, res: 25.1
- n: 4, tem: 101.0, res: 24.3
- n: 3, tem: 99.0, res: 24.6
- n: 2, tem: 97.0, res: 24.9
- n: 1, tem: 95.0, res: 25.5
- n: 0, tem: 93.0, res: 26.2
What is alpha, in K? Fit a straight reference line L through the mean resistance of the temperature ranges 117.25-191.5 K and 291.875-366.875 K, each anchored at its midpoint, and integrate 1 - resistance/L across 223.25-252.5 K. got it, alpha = 1.3 K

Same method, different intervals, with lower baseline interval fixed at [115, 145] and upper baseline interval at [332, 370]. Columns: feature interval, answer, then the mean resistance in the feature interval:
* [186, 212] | 3.8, 22.6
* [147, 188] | 2.9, 24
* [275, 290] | 1.1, 26.1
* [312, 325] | 0.6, 27.5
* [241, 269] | 1.5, 26.1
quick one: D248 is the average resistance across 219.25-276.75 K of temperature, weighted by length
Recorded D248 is 25.5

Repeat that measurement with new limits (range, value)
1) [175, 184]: 23.1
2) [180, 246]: 23.5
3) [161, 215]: 23.1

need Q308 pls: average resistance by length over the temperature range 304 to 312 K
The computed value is 27.6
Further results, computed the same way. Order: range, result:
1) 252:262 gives 26.4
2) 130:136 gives 25.1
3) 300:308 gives 27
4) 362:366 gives 30.4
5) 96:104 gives 24.7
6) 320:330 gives 28.6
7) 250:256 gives 26.1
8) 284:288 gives 25.9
